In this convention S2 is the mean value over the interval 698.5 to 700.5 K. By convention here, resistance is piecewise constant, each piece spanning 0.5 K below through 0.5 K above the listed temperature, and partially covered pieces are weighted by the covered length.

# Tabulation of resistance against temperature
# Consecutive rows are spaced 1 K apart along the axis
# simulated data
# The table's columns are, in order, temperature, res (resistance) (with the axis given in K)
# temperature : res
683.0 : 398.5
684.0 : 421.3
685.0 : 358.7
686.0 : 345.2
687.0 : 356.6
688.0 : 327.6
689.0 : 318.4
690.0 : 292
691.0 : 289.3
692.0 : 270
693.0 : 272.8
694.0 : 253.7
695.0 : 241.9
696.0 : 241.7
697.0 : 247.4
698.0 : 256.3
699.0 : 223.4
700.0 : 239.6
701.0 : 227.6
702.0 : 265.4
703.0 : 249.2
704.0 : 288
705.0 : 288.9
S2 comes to 232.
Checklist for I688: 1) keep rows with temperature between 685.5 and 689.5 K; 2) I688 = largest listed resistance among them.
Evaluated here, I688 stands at 356.6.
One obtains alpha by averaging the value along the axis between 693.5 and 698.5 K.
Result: 248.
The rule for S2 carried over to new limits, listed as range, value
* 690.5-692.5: 280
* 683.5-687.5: 370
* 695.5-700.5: 242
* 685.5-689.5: 337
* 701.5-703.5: 257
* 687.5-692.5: 299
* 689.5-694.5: 276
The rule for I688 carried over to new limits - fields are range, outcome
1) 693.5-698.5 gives 256.3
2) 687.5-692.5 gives 327.6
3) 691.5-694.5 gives 272.8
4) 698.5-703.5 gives 265.4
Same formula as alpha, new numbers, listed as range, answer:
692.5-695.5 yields 256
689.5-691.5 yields 291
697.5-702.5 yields 242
